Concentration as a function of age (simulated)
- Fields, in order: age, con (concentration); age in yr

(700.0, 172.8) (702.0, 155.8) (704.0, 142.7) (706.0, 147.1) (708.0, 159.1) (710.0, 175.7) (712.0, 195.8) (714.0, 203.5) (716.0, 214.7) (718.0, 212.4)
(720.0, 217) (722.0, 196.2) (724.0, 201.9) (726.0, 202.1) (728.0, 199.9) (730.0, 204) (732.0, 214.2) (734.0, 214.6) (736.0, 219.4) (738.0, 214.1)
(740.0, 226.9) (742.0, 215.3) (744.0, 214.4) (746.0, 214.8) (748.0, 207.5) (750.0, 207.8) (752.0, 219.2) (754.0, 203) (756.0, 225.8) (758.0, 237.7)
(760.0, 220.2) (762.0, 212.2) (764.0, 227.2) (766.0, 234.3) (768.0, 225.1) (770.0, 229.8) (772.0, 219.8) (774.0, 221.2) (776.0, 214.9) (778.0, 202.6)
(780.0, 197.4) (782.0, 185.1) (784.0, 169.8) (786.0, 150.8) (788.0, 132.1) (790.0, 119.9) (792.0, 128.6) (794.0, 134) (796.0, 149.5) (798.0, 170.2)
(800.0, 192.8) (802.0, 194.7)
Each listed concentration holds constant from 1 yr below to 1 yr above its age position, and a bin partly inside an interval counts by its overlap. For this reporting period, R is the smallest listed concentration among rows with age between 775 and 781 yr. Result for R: 197.4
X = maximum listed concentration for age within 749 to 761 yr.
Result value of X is 237.7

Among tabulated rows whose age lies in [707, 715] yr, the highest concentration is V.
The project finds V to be 203.5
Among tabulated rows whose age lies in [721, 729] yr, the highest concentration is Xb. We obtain 202.1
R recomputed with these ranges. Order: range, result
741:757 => 203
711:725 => 195.8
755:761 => 220.2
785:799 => 119.9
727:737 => 199.9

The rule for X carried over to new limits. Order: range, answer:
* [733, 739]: 219.4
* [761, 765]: 227.2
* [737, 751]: 226.9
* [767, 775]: 229.8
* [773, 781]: 221.2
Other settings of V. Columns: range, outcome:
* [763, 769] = 234.3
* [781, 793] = 185.1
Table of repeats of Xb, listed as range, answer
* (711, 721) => 217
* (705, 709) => 159.1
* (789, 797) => 149.5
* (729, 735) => 214.6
